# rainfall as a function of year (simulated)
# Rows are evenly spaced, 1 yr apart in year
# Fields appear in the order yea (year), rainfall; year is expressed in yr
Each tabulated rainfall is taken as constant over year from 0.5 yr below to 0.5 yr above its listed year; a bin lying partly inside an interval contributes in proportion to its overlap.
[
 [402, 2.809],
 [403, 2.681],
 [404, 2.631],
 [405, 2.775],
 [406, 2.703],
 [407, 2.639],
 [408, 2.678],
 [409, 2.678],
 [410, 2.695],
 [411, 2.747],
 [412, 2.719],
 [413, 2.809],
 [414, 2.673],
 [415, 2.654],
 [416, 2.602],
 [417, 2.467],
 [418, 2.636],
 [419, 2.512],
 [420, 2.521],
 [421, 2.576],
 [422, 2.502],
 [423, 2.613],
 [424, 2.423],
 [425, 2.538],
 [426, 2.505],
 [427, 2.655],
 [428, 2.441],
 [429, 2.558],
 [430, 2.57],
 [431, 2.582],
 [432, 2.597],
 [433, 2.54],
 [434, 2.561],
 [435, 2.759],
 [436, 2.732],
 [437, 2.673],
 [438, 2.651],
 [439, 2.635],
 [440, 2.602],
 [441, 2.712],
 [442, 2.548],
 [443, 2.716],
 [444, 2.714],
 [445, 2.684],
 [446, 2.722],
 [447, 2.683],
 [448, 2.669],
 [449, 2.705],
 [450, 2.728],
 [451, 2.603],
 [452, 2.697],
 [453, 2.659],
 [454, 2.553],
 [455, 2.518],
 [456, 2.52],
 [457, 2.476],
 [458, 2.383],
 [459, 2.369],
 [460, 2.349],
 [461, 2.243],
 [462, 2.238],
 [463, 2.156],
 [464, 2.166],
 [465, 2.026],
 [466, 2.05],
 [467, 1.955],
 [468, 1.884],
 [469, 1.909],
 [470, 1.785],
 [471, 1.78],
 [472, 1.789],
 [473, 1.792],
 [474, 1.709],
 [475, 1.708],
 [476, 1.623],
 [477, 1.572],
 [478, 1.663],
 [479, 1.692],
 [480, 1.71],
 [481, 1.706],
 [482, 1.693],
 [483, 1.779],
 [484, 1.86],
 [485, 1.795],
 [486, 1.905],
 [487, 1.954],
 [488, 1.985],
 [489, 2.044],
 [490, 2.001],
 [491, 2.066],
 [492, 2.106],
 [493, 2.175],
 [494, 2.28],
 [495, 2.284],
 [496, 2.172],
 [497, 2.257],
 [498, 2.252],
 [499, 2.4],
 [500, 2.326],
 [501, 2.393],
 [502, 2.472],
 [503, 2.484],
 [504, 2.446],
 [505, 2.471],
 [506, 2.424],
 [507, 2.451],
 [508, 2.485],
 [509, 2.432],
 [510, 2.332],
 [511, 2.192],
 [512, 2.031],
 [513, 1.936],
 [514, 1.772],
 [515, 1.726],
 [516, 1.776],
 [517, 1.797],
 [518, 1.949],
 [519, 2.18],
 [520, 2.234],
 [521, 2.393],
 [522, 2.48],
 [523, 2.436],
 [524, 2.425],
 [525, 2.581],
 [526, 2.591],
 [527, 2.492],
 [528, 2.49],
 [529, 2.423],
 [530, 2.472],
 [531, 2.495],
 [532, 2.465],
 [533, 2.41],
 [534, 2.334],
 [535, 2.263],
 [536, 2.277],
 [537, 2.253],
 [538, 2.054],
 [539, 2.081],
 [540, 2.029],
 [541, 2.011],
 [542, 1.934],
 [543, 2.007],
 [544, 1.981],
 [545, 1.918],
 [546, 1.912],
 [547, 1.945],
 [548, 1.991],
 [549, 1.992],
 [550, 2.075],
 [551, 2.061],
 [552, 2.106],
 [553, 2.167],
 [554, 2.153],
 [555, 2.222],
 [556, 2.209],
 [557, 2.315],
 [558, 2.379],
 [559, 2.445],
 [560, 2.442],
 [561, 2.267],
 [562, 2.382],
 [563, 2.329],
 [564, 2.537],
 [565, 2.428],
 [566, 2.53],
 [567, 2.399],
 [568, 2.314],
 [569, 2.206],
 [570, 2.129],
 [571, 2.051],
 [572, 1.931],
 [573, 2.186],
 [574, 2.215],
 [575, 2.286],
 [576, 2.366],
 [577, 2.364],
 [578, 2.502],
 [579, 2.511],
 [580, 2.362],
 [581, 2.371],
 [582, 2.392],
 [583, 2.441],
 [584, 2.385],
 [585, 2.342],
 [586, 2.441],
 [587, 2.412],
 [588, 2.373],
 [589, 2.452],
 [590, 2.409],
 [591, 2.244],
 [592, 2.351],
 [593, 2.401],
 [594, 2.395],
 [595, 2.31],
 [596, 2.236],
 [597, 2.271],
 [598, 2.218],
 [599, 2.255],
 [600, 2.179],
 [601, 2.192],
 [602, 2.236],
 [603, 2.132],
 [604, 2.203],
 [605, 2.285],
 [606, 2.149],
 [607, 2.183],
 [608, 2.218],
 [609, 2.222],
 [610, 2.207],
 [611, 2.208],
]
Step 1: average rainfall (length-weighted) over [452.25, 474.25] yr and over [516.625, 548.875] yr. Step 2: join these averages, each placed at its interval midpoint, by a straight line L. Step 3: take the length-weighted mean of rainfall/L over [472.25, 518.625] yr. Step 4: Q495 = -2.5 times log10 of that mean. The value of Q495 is 0.08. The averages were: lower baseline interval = 2.16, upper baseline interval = 2.23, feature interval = 2.04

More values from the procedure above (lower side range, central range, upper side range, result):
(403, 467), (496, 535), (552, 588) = 0.053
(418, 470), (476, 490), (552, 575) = 0.324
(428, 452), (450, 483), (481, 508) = 0.173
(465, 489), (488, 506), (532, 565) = -0.186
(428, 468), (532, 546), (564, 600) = 0.127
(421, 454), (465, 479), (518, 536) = 0.379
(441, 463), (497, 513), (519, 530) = 0.053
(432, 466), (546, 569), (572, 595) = 0.068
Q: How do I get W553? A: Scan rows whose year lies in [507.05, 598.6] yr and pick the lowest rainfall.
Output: 1.726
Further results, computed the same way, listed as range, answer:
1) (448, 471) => 1.78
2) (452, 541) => 1.572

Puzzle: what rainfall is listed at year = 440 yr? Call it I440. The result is 2.602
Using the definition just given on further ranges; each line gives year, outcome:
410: 2.695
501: 2.393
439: 2.635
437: 2.673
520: 2.234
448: 2.669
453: 2.659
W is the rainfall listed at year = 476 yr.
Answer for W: 1.623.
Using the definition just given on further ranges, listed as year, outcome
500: 2.326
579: 2.511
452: 2.697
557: 2.315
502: 2.472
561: 2.267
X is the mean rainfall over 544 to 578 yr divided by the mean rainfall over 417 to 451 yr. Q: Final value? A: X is 0.85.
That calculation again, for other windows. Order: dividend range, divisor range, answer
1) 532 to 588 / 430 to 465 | 0.88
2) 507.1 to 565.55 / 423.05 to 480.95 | 0.95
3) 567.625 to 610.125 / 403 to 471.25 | 0.91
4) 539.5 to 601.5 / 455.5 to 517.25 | 1.09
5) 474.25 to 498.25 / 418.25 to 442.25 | 0.74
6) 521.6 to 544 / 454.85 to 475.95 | 1.12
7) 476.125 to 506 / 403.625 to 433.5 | 0.79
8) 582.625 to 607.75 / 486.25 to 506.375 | 1.02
